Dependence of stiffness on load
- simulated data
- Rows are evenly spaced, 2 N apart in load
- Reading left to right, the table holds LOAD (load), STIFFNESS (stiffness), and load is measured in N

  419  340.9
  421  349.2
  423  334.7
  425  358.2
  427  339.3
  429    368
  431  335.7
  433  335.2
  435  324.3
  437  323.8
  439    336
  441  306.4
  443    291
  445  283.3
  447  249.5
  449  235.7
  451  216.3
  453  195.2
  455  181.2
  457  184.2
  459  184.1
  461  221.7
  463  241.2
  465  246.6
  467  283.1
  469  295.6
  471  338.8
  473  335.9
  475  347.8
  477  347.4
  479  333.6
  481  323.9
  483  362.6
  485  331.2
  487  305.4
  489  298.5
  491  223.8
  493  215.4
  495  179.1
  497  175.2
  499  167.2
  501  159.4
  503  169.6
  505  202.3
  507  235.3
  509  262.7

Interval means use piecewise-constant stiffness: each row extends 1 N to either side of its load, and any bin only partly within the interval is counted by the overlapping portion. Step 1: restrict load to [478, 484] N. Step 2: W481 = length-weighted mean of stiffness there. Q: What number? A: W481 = 340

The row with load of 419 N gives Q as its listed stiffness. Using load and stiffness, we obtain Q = 340.9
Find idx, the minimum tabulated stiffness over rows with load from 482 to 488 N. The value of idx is 305.4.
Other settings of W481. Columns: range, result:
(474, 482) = 338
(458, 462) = 203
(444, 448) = 266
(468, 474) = 323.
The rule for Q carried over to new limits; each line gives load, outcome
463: 241.2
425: 358.2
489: 298.5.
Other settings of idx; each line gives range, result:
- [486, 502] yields 159.4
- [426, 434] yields 335.2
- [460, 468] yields 221.7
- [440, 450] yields 235.7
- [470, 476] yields 335.9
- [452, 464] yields 181.2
